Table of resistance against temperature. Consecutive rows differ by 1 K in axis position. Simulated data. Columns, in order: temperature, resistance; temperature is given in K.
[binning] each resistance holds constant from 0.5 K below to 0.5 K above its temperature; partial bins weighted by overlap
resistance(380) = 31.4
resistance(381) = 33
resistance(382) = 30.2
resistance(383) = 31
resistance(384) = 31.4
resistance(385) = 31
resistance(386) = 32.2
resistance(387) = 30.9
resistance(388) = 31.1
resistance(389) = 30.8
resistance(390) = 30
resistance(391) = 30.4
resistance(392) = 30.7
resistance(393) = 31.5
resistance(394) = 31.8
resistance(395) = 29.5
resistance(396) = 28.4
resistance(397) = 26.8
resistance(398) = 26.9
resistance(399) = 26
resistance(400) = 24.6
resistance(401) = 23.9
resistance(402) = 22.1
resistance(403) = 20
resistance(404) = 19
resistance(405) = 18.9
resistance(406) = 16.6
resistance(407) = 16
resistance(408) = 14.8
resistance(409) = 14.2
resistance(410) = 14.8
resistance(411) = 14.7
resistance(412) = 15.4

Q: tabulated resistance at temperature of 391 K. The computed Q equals 30.4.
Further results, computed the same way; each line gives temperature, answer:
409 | 14.2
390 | 30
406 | 16.6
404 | 19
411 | 14.7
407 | 16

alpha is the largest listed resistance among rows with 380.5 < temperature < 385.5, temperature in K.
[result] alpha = 33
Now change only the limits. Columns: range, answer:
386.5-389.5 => 31.1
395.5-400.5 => 28.4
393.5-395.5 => 31.8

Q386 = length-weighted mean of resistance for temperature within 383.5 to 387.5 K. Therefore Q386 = 31.4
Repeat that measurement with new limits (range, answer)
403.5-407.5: 17.6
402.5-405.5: 19.3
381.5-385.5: 30.9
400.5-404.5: 21.2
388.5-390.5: 30.4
